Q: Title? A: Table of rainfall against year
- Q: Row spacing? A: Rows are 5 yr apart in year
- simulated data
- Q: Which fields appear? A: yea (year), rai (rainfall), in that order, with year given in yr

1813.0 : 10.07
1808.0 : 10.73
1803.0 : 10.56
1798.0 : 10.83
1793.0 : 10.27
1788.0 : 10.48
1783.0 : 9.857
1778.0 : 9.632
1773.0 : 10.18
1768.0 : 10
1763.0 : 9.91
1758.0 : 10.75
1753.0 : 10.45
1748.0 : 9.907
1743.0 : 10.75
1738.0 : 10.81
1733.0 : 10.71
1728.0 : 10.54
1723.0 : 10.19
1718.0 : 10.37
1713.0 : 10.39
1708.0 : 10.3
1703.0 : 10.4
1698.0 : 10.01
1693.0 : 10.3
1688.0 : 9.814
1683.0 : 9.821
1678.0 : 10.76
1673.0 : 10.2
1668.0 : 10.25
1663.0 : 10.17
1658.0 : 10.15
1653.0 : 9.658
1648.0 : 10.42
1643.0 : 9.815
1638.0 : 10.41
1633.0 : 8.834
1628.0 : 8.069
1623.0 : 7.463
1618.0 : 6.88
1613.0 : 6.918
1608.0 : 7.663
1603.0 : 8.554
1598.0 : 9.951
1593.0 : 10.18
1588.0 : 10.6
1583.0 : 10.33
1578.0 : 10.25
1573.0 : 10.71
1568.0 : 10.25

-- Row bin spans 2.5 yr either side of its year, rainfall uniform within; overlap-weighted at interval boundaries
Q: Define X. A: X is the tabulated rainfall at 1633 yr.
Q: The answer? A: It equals 8.834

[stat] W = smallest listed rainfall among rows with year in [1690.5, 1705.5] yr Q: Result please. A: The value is 10.01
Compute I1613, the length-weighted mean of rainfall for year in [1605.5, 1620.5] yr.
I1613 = 7.15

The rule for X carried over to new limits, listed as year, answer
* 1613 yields 6.918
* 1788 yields 10.48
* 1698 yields 10.01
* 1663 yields 10.17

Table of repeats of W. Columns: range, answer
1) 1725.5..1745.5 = 10.54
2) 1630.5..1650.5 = 8.834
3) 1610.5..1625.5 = 6.88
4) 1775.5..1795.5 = 9.632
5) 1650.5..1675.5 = 9.658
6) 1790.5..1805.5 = 10.27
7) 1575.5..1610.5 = 7.663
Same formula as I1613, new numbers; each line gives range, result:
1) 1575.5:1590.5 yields 10.4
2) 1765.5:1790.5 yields 10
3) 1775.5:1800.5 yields 10.2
